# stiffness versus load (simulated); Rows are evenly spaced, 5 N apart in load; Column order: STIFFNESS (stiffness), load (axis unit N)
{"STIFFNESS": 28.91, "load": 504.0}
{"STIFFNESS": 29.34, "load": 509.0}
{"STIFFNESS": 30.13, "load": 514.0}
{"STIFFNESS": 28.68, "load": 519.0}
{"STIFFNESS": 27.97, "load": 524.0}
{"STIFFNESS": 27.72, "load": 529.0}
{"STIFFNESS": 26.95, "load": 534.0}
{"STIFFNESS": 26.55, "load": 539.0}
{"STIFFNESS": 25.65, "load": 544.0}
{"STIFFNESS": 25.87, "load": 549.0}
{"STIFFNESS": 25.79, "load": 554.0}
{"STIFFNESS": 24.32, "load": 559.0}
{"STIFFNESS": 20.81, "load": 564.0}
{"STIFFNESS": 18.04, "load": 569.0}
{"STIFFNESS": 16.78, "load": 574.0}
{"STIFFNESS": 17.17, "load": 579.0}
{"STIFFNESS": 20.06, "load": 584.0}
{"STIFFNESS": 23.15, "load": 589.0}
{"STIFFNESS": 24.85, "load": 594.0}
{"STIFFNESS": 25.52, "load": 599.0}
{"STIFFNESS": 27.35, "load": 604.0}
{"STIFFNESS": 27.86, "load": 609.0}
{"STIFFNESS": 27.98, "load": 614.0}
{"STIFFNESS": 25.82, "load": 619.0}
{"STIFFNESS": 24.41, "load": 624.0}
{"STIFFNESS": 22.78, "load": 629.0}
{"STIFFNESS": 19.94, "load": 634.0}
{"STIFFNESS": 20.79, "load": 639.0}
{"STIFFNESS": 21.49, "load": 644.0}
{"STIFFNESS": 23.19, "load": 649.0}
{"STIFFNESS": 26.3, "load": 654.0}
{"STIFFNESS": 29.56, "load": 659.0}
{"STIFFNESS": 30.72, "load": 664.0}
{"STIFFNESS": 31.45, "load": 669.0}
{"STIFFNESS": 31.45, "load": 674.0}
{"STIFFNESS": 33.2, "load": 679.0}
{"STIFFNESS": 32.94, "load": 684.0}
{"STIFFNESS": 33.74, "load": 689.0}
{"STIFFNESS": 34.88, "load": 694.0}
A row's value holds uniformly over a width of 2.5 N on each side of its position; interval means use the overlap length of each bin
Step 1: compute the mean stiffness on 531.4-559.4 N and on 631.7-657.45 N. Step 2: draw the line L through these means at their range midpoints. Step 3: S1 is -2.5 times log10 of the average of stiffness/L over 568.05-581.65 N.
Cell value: 0.401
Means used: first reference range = 26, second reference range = 22.6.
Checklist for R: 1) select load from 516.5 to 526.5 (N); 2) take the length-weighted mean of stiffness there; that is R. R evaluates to 28.3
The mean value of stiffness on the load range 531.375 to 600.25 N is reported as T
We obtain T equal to 22.9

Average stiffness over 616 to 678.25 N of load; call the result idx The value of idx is 25.9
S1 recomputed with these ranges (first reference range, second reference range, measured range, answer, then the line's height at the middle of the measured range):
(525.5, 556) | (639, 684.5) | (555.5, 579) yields 0.32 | 26.9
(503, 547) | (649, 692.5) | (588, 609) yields 0.15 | 29.4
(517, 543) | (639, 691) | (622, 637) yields 0.27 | 28.6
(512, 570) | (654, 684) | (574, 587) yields 0.43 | 27.5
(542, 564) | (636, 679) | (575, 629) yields 0.08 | 25.9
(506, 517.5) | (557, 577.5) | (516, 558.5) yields -0.08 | 25.1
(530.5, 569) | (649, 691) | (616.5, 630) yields 0.16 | 28.4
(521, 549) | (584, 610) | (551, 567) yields 0.12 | 26.2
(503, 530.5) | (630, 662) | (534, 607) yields 0.15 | 26.7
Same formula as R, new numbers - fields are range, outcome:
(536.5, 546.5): 26.1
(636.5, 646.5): 21.1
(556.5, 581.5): 19.4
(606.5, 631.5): 25.8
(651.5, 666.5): 28.9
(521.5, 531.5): 27.8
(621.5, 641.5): 22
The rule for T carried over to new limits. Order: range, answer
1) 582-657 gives 24.2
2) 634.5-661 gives 23.8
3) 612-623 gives 26.5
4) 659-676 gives 31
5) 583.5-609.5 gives 24.9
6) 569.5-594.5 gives 19.9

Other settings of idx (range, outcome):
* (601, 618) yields 27.5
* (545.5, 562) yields 25.2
